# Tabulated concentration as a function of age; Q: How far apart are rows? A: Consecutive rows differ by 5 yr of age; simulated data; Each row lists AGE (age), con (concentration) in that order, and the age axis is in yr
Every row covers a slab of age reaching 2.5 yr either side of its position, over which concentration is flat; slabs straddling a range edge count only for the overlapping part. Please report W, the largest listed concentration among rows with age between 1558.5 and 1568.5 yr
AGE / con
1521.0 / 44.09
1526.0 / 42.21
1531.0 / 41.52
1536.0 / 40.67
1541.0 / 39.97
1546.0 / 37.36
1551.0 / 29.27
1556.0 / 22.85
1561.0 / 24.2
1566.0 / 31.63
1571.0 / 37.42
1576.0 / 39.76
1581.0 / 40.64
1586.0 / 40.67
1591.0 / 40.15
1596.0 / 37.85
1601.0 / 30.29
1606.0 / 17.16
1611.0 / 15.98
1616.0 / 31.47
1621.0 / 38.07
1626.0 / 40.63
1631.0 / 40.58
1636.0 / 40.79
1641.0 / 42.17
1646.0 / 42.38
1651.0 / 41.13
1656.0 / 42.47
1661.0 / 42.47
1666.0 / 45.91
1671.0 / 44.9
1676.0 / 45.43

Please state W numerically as 31.63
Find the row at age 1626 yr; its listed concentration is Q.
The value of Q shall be 40.63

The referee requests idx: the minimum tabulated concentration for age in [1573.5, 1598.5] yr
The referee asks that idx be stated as 37.85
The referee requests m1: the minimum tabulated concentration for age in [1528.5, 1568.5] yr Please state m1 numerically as 22.85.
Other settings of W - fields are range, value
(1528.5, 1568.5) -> 41.52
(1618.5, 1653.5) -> 42.38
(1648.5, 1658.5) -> 42.47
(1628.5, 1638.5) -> 40.79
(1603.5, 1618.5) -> 31.47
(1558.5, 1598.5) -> 40.67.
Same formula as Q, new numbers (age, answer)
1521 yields 44.09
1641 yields 42.17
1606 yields 17.16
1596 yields 37.85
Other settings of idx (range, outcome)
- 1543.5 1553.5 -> 29.27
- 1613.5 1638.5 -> 31.47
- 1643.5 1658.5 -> 41.13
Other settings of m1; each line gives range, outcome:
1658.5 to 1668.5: 42.47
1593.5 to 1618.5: 15.98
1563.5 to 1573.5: 31.63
